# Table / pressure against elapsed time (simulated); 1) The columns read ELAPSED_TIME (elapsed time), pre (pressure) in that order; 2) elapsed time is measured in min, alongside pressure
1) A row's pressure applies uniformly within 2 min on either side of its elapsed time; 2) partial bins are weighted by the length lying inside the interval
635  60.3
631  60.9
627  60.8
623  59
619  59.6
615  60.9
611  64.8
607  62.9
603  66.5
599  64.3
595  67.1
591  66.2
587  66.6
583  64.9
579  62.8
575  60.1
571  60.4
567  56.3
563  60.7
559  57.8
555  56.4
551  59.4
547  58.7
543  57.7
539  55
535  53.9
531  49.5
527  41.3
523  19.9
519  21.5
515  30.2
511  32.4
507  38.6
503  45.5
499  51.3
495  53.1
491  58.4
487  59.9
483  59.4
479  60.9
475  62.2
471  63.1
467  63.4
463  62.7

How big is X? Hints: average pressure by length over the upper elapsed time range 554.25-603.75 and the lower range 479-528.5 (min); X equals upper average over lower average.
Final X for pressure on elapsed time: 1.44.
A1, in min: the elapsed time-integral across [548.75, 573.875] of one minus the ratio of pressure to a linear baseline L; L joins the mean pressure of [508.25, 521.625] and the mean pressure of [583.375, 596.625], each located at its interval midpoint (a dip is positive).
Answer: -3.39 min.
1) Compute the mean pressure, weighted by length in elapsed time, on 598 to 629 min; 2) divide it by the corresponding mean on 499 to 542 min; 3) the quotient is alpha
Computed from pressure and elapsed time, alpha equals 1.56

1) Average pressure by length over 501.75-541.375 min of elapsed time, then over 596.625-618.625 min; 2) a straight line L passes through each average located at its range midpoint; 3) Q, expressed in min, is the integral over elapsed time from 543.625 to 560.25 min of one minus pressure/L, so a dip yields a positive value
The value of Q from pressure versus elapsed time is -3.7 min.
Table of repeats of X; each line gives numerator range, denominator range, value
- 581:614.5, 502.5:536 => 1.81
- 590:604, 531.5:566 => 1.16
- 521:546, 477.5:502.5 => 0.83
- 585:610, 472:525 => 1.43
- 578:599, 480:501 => 1.16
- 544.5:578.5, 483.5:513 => 1.20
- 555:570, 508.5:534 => 1.74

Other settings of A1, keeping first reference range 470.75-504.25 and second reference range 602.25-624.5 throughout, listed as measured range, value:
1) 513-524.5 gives 6.76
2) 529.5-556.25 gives 1.53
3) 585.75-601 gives -1.17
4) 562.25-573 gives 0.23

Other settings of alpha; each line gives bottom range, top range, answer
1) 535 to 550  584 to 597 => 1.17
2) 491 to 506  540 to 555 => 1.15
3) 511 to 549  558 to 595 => 1.46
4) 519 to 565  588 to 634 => 1.25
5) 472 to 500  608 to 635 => 1.05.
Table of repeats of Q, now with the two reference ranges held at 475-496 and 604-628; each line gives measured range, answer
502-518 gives 6.53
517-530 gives 6.63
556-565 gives 0.23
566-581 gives 0.14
